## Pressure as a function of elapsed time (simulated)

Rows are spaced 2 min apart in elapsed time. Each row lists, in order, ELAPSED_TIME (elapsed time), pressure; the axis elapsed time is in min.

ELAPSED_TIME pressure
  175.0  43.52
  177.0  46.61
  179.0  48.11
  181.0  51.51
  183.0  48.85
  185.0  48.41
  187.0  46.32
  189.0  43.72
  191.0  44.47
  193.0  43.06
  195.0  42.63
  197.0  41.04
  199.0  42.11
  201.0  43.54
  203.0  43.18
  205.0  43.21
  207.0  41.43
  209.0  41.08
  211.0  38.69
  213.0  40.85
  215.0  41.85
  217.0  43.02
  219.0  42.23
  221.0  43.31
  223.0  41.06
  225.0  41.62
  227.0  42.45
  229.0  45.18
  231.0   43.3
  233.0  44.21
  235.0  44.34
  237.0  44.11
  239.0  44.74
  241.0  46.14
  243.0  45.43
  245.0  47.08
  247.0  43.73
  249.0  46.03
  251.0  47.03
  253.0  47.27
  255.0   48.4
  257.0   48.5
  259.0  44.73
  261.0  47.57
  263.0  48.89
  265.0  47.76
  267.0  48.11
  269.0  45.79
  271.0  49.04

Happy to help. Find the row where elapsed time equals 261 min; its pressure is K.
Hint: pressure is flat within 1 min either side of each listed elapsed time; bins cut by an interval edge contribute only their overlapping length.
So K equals 47.57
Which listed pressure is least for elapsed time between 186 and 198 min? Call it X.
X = 41.04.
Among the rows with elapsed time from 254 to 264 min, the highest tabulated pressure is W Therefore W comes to 48.89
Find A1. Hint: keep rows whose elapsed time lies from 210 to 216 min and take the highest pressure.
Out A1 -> 41.85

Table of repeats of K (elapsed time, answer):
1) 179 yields 48.11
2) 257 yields 48.5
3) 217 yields 43.02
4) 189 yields 43.72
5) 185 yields 48.41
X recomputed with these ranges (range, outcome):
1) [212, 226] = 40.85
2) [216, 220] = 42.23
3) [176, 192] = 43.72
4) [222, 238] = 41.06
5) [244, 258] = 43.73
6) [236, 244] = 44.11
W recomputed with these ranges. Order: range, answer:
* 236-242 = 46.14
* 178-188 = 51.51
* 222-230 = 45.18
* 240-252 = 47.08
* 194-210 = 43.54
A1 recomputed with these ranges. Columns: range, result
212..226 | 43.31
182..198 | 48.85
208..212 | 41.08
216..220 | 43.02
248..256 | 48.4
